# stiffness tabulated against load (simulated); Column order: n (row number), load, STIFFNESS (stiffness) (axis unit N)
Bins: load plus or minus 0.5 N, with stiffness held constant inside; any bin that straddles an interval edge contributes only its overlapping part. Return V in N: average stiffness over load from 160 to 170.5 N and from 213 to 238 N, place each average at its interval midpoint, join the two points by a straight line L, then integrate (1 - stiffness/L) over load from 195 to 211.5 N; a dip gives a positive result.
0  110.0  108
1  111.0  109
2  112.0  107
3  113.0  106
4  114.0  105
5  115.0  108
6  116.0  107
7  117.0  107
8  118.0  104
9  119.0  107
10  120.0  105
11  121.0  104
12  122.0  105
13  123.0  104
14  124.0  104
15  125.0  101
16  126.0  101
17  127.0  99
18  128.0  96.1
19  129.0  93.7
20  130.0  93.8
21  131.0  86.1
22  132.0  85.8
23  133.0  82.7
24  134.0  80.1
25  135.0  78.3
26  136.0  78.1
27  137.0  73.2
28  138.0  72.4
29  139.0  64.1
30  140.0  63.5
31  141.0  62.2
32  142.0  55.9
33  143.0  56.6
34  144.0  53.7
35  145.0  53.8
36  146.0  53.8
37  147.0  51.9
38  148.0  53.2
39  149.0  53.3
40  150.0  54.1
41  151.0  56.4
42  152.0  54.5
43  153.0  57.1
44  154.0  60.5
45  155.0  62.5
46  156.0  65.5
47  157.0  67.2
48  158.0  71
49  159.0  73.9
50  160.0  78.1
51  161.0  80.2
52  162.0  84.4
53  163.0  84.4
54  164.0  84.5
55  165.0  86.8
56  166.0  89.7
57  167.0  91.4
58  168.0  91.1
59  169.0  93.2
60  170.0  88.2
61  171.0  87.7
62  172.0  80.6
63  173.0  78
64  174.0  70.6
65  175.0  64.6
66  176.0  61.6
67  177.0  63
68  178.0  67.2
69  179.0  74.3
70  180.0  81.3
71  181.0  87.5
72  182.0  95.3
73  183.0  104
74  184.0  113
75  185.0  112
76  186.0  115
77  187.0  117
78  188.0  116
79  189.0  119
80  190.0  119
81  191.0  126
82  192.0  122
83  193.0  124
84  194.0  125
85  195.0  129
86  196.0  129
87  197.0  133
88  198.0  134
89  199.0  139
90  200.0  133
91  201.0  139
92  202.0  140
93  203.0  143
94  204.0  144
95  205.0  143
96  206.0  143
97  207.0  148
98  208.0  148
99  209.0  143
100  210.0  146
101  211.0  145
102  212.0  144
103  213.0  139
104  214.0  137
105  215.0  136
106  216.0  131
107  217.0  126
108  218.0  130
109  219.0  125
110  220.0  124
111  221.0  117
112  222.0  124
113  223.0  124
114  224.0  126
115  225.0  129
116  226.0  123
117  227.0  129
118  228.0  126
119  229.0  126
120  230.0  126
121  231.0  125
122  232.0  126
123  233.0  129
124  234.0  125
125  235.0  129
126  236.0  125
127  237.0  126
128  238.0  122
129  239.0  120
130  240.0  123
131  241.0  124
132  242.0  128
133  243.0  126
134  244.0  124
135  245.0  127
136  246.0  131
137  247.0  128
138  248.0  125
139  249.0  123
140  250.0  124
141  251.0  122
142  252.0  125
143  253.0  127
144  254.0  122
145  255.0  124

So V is -4.1 N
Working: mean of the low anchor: 86.9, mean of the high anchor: 127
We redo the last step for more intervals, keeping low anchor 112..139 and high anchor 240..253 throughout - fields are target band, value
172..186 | 3.2 N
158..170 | 2.3 N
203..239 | -3.8 N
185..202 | -2.1 N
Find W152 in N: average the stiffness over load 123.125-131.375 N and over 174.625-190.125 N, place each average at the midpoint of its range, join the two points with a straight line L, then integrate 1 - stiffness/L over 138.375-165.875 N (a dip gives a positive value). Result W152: 8.9 N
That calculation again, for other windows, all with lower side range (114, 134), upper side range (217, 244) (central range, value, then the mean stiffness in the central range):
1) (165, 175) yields 2.3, 84.6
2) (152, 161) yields 3.4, 67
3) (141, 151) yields 4.8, 54.6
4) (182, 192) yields 0.0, 115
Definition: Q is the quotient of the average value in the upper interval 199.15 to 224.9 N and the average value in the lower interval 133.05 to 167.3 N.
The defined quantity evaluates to 2.00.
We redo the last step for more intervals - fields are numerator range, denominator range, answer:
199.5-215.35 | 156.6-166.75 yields 1.77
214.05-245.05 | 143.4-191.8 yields 1.57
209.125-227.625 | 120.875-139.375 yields 1.46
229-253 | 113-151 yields 1.52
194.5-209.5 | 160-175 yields 1.65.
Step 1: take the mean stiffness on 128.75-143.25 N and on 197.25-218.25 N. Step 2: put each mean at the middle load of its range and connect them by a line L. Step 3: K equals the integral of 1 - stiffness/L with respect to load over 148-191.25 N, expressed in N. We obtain 9.6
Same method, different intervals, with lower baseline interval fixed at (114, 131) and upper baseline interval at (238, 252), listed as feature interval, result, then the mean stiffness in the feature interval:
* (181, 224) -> -4.41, 129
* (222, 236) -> -0.50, 126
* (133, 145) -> 4.32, 67.2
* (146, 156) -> 4.76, 56.3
